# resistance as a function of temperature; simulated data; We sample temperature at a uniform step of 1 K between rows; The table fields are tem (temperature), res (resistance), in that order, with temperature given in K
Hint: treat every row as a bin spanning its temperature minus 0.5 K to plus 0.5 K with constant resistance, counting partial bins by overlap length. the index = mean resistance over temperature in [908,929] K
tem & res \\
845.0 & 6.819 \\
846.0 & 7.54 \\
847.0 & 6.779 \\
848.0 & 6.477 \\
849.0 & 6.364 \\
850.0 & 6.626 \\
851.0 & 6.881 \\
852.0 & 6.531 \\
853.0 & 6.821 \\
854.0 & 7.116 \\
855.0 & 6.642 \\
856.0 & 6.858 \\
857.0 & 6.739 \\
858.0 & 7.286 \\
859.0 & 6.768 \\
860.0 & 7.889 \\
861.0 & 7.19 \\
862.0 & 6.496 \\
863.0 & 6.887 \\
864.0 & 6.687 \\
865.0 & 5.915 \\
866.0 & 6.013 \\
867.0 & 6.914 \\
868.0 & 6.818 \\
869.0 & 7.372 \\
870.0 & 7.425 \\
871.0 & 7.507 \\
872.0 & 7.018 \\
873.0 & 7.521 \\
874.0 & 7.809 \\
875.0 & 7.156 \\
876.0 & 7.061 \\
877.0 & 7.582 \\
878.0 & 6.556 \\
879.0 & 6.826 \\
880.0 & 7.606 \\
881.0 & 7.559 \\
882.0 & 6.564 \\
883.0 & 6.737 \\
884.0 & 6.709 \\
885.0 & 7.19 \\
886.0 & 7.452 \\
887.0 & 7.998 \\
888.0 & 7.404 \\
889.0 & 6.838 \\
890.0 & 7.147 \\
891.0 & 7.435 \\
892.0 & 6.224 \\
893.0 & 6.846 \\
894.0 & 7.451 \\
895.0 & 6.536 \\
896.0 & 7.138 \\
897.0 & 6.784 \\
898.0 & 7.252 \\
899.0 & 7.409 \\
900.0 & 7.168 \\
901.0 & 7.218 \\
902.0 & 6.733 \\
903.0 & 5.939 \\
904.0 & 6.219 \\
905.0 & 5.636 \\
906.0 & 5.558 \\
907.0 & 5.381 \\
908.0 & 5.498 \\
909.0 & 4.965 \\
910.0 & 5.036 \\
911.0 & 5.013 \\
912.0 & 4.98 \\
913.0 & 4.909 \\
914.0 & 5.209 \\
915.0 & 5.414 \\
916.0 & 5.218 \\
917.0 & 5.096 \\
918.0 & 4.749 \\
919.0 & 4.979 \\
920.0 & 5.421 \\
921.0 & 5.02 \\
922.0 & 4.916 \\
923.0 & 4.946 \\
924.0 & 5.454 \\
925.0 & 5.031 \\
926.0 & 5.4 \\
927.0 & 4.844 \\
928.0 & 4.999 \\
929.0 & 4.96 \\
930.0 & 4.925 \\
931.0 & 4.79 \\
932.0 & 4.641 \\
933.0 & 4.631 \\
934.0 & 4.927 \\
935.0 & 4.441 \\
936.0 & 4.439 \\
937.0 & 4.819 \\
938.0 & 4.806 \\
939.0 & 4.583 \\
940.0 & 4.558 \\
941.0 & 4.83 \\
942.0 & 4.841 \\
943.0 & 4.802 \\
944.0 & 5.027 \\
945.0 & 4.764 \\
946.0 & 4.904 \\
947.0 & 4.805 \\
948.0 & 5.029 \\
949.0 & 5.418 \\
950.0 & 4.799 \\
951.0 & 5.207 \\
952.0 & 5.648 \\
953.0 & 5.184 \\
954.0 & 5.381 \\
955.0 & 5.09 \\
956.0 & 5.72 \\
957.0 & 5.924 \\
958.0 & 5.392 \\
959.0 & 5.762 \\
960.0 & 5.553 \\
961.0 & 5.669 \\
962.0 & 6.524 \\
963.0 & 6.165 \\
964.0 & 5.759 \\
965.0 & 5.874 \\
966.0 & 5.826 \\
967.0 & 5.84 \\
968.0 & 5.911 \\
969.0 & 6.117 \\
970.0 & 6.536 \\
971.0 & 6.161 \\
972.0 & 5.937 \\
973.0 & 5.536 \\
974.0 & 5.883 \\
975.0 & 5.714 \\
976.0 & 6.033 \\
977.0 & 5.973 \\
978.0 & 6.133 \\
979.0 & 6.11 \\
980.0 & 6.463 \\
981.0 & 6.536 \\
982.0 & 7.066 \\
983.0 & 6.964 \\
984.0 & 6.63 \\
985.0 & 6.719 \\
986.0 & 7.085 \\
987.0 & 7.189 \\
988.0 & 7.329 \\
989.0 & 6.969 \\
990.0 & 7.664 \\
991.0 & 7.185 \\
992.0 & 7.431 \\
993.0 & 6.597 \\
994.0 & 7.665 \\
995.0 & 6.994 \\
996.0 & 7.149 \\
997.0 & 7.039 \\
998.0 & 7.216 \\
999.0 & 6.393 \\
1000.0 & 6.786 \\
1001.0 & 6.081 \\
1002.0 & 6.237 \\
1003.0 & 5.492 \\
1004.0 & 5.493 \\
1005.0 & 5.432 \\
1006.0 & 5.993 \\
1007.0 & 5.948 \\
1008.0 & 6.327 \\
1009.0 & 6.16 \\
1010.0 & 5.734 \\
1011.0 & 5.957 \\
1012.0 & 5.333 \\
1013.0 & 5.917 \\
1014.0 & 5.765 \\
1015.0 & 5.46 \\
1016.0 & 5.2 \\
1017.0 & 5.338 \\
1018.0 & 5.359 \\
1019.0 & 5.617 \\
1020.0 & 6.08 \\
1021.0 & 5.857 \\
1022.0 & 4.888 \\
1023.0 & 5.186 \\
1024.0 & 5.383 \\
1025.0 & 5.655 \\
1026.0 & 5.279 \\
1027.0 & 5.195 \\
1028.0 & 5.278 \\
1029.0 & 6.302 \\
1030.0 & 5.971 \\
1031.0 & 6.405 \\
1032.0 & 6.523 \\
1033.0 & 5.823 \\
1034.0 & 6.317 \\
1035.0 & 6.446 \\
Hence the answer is 5.09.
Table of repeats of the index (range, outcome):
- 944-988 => 5.89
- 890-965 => 5.48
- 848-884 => 6.95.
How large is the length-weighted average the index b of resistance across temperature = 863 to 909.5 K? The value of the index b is 6.84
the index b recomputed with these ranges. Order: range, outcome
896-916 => 5.92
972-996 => 6.68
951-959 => 5.48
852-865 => 6.89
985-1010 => 6.64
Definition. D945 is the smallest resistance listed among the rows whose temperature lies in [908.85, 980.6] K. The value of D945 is 4.439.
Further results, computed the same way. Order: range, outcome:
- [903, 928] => 4.749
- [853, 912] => 4.965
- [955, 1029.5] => 4.888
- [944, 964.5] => 4.764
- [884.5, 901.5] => 6.224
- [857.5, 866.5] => 5.915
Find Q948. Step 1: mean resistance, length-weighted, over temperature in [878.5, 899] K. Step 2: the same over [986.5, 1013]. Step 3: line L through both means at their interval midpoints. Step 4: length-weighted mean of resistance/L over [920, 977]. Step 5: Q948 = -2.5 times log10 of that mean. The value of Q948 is 0.27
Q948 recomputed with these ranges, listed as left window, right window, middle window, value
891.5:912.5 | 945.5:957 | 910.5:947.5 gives 0.156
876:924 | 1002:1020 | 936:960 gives 0.181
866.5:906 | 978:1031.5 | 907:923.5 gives 0.318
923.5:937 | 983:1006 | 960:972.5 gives -0.015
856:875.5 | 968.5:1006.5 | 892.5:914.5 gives 0.123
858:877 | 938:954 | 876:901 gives -0.099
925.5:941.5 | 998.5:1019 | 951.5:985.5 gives -0.139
